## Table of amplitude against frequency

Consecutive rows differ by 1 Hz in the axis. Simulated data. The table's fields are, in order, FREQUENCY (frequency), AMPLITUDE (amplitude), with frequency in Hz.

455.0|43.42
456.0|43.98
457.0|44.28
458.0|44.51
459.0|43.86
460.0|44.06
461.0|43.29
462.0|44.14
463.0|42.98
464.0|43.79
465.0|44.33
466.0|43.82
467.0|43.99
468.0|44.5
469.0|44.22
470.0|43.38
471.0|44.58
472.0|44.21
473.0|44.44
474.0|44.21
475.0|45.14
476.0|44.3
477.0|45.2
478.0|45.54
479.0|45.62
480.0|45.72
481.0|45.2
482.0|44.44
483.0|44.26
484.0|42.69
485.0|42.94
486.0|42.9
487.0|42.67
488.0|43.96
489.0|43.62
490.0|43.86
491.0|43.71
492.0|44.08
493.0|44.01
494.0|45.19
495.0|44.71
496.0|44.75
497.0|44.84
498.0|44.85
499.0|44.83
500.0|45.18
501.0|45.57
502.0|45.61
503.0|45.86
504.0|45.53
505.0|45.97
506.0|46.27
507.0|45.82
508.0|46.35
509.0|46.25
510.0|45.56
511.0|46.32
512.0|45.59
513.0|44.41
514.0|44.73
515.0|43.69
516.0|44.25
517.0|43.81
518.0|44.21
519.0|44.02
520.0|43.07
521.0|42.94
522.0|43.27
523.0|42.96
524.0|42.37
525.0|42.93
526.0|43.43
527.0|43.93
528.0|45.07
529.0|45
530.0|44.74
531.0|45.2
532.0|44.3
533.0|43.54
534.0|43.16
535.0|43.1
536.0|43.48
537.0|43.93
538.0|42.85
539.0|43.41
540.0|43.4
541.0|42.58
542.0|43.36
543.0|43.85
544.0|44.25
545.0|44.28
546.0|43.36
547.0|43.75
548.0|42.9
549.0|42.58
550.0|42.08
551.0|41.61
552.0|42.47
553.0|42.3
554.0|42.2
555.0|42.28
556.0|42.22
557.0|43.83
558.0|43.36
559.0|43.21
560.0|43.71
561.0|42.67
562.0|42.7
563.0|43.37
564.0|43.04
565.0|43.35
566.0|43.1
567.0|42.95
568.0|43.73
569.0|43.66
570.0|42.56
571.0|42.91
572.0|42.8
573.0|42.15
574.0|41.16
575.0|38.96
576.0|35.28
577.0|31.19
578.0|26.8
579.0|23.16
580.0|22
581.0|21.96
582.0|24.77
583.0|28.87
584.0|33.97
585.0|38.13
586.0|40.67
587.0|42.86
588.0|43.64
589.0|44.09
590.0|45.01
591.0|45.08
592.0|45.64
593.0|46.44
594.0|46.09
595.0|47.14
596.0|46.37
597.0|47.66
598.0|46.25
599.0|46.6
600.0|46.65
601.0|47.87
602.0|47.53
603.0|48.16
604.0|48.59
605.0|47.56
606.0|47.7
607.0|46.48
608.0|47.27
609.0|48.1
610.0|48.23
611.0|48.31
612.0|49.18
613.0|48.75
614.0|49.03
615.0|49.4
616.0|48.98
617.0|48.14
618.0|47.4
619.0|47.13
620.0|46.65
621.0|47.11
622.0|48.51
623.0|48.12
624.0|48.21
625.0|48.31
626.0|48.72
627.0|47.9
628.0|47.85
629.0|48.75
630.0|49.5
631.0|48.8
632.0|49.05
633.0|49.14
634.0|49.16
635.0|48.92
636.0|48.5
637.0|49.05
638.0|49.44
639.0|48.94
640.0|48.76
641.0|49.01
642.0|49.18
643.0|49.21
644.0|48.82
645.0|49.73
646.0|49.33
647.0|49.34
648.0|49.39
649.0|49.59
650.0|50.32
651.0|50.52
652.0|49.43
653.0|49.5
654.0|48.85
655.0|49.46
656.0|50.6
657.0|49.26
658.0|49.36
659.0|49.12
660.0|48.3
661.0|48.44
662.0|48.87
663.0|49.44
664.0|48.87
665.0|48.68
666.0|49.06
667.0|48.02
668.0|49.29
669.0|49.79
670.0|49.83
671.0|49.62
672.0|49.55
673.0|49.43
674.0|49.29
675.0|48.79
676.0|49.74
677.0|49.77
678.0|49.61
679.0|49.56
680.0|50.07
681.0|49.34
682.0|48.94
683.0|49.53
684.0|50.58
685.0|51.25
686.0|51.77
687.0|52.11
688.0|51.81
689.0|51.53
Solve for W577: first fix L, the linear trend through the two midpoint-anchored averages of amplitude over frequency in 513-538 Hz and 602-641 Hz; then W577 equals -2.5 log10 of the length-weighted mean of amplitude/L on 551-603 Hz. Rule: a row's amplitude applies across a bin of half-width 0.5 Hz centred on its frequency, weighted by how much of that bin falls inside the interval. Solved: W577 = 0.13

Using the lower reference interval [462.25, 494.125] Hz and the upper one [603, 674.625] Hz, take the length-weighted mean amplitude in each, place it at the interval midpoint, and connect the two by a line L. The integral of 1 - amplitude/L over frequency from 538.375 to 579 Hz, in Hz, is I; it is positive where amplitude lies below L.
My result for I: 4.1 Hz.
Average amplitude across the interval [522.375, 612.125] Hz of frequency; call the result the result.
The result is 42.5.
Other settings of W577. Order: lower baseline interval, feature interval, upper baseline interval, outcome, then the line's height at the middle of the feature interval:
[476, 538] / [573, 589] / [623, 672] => 0.36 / 46.9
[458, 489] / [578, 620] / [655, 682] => 0.10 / 47.5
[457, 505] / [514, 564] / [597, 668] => 0.06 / 46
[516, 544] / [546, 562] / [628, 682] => 0.05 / 44.7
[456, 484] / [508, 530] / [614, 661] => 0.03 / 45.7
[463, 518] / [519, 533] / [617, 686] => 0.04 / 45.6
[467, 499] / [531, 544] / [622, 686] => 0.06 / 45.9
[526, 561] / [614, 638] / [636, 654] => 0.00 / 48.2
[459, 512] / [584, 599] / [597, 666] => 0.07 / 47.5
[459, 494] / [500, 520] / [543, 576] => -0.04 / 43.5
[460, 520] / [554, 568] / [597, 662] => 0.09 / 46.6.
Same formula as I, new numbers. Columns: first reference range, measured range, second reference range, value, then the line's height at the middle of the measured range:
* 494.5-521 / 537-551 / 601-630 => 0.9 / 46.1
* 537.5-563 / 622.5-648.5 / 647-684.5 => -0.6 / 47.7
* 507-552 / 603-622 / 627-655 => -0.1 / 47.8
